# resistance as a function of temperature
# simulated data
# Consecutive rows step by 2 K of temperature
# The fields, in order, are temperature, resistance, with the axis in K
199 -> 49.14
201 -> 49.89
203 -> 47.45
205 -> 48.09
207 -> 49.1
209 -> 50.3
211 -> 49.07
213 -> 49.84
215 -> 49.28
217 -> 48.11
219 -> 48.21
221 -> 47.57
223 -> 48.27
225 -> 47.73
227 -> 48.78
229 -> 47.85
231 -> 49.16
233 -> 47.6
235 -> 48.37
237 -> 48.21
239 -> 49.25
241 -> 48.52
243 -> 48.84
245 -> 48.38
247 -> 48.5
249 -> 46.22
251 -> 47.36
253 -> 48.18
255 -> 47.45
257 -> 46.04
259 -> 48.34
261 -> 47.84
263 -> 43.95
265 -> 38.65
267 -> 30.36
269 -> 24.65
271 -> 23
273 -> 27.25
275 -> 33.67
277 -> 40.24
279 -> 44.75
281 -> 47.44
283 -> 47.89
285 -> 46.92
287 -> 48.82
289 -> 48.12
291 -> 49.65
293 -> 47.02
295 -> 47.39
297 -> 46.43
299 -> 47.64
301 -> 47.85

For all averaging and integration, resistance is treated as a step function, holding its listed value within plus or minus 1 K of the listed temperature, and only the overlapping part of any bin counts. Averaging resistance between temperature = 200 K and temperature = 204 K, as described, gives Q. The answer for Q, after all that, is 48.7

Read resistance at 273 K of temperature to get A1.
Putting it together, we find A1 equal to 27.25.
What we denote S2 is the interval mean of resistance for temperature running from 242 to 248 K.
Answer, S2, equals 48.6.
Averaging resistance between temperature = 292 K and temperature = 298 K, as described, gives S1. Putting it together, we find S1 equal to 46.9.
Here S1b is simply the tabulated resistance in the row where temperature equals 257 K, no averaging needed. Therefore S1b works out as 46.04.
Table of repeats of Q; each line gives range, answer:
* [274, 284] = 42.8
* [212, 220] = 48.9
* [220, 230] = 48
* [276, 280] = 42.5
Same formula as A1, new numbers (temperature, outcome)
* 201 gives 49.89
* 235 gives 48.37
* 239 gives 49.25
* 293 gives 47.02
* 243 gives 48.84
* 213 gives 49.84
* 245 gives 48.38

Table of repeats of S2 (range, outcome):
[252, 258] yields 47.2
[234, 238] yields 48.3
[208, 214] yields 49.7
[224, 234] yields 48.2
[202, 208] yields 48.2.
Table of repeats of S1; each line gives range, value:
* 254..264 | 46.7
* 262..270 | 34.4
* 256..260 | 47.2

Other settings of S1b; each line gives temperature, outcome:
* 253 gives 48.18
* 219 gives 48.21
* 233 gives 47.6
